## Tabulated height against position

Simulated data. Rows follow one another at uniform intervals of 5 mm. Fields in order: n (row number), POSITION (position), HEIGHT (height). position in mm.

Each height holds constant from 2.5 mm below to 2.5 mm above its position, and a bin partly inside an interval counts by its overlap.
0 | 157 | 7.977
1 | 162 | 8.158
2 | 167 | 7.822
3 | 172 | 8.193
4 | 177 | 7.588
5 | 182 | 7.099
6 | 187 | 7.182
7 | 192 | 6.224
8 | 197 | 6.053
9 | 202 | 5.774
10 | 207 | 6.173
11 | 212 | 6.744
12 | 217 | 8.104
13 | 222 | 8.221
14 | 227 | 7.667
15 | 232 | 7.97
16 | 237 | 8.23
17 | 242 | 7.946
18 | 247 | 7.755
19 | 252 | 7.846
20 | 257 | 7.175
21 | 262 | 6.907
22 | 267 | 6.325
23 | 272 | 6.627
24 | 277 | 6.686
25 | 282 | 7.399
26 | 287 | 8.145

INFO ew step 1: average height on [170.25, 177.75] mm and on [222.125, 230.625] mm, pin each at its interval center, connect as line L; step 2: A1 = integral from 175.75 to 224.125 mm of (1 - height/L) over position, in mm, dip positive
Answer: 6.2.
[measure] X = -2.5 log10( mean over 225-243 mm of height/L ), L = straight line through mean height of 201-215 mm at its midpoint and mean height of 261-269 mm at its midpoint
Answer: -0.228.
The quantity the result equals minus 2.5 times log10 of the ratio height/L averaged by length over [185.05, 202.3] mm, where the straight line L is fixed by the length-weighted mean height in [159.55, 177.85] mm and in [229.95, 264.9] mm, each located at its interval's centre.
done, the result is 0.23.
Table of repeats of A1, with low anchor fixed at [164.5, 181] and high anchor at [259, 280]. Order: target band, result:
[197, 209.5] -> 2.4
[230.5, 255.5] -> -3.4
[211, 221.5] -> -0.6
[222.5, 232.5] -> -1.0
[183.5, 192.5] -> 0.9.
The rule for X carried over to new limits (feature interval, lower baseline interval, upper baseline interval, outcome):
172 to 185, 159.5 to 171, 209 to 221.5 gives 0.054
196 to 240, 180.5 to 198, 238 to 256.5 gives -0.002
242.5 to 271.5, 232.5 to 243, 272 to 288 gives 0.071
